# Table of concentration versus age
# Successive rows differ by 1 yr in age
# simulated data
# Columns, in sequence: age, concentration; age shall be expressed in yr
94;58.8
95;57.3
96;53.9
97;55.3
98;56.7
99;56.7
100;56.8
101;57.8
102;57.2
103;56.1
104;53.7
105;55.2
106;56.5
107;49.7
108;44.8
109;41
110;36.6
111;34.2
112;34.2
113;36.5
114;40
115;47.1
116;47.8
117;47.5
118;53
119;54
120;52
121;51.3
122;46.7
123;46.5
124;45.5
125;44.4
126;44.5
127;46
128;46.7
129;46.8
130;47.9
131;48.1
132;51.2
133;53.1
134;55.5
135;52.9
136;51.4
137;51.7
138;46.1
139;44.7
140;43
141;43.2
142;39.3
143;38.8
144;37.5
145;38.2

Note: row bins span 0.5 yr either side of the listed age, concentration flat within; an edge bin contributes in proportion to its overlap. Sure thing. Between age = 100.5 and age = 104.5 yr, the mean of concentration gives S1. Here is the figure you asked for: 56.2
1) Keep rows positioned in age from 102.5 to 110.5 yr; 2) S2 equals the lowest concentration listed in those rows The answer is 36.6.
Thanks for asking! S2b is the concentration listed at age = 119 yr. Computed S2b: 54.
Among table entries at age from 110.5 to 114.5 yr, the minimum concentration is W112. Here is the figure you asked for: 34.2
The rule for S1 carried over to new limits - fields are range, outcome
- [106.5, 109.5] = 45.2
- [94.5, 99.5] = 56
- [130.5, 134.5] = 52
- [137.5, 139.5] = 45.4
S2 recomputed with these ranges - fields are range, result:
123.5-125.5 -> 44.4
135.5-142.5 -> 39.3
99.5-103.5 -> 56.1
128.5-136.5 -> 46.8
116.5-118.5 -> 47.5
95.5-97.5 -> 53.9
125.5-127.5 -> 44.5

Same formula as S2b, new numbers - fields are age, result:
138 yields 46.1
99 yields 56.7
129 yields 46.8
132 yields 51.2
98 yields 56.7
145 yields 38.2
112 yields 34.2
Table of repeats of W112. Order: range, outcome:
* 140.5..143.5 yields 38.8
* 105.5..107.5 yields 49.7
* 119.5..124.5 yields 45.5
